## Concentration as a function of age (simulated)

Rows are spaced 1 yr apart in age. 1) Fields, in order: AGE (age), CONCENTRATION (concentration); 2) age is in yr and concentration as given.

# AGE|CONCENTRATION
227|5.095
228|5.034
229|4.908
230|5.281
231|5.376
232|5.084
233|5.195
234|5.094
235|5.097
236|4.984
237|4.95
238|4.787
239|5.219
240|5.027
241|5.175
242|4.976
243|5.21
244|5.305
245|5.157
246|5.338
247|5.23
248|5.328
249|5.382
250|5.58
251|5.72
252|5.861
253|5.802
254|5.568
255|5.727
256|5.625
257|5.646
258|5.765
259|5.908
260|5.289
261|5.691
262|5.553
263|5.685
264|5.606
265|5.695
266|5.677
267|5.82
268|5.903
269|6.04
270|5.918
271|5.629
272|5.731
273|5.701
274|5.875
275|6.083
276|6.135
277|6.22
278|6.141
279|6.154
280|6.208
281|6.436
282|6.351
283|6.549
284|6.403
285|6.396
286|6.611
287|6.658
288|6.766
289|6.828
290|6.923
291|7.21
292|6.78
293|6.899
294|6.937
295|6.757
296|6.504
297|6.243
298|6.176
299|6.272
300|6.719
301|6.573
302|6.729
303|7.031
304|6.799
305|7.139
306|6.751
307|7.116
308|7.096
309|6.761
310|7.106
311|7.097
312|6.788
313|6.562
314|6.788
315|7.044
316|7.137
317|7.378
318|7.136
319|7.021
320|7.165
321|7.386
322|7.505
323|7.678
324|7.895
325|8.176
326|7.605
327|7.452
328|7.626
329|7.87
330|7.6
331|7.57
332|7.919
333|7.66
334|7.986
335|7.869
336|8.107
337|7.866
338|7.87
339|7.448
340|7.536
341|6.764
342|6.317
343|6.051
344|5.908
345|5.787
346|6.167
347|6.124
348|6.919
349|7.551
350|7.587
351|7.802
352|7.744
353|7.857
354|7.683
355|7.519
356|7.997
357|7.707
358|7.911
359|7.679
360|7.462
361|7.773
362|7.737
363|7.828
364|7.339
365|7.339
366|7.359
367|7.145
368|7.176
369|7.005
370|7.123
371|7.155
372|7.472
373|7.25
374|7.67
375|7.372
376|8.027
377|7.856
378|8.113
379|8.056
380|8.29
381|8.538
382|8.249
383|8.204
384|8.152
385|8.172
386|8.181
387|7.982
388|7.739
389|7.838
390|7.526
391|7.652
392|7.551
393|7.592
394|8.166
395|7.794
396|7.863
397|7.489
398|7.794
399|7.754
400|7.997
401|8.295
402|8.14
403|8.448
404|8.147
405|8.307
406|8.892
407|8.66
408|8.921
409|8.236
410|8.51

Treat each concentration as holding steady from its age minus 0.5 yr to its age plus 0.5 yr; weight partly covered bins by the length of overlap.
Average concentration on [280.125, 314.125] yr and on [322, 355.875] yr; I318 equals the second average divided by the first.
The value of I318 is 1.10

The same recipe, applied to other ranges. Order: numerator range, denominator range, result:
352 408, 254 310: 1.24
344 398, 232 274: 1.39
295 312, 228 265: 1.26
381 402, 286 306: 1.18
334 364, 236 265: 1.35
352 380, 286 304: 1.13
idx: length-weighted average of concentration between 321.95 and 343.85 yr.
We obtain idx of 7.54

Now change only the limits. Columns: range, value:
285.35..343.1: 7.13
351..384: 7.69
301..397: 7.45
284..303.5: 6.68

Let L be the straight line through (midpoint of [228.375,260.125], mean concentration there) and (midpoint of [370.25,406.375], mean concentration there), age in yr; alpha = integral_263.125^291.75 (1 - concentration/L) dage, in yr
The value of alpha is -1.3 yr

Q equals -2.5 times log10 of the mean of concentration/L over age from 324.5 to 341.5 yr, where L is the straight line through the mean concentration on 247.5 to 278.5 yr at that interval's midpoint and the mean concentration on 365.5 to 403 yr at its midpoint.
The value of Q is -0.12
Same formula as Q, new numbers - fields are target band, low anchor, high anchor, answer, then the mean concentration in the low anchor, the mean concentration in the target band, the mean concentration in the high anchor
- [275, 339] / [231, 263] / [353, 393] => -0.08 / 5.37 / 7.01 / 7.71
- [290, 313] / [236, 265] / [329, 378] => -0.06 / 5.43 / 6.79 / 7.4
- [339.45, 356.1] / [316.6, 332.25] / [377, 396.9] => 0.11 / 7.56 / 7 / 7.97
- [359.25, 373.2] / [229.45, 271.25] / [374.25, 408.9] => 0.03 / 5.45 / 7.38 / 8.05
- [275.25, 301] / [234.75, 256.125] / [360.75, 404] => -0.08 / 5.32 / 6.53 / 7.78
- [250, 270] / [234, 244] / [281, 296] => 0.01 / 5.06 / 5.72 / 6.7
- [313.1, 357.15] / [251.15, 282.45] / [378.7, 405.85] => -0.05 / 5.85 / 7.35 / 8.01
